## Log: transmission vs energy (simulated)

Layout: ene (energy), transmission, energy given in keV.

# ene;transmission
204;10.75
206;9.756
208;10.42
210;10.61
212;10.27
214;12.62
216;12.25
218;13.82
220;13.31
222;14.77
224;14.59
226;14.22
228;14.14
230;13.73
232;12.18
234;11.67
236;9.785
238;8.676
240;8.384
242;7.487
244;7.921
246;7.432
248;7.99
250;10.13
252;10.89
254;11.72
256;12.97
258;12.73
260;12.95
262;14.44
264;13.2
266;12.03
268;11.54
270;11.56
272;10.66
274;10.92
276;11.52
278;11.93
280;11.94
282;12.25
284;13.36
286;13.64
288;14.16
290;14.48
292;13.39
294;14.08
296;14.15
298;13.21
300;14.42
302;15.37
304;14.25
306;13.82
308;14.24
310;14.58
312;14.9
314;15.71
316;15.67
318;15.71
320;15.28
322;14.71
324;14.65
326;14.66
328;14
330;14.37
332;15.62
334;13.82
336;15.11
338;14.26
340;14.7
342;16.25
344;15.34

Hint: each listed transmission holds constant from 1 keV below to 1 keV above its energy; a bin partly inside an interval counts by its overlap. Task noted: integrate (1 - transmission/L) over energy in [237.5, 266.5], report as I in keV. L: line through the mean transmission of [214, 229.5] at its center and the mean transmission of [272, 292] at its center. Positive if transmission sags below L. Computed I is 5.6 keV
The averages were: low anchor 13.8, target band 10.6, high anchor 12.6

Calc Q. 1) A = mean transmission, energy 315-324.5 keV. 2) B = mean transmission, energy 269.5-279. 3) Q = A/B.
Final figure 1.3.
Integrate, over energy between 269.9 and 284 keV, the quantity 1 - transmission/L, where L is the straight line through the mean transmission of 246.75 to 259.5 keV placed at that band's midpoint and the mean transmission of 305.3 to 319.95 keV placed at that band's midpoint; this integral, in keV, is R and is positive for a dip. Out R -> 1.1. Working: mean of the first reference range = 11.1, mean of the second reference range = 15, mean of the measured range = 11.7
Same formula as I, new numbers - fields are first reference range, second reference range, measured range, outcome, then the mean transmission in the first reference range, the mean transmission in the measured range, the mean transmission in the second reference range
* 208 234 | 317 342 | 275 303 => 1.3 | 12.9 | 13.4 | 14.8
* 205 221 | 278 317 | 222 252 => 3.7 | 11.6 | 10.7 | 14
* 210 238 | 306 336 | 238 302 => 8.7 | 12.6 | 11.9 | 14.8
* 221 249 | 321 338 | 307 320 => -1.1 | 10.9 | 15.1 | 14.6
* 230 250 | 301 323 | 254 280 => -1.8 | 9.35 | 12.2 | 14.9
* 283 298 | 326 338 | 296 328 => -1.1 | 13.8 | 14.7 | 14.6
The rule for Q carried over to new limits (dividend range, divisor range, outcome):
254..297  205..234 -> 1.01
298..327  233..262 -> 1.45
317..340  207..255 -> 1.32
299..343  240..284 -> 1.33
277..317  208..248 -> 1.23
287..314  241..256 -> 1.53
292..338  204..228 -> 1.18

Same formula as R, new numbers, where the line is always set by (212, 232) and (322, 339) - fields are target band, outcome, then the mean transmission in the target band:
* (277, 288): 1.0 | 12.8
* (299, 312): -0.2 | 14.5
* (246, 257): 2.7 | 10.4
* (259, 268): 0.6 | 13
